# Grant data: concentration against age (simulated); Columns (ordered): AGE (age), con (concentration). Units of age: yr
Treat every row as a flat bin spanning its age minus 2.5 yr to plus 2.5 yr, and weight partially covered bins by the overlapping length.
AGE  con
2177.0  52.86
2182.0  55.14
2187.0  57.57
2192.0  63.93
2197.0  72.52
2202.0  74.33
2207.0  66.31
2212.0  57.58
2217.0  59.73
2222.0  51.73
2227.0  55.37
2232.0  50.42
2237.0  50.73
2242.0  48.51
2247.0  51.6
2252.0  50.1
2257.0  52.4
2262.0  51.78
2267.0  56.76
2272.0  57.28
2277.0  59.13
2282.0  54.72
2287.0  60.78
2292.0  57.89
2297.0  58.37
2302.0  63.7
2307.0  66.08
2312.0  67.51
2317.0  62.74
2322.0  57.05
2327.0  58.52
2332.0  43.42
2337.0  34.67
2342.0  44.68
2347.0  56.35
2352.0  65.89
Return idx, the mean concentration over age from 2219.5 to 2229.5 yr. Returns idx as 53.5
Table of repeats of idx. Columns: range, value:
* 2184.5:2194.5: 60.8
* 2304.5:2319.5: 65.4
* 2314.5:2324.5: 59.9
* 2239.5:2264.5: 50.9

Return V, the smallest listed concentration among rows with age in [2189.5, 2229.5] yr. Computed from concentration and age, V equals 51.73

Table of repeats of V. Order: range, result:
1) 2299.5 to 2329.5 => 57.05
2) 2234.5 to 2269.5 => 48.51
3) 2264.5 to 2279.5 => 56.76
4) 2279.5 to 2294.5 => 54.72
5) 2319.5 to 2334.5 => 43.42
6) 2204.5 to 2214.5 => 57.58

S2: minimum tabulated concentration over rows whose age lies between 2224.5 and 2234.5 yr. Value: 50.42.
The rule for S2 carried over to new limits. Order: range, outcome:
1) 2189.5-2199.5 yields 63.93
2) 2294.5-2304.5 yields 58.37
